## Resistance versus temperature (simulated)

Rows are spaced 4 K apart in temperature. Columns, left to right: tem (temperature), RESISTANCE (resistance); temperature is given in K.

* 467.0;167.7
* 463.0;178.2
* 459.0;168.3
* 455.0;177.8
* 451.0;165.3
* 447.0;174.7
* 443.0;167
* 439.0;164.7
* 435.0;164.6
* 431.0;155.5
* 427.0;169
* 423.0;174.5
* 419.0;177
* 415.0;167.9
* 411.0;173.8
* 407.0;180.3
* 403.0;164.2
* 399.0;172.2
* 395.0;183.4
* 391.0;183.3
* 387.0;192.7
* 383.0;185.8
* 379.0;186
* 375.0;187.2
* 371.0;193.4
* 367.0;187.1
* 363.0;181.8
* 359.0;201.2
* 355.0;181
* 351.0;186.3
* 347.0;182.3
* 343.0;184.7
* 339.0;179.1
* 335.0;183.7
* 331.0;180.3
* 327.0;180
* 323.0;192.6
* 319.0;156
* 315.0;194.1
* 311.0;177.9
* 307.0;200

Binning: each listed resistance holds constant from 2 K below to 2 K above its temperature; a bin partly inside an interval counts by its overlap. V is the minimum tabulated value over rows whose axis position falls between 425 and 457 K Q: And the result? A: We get 155.5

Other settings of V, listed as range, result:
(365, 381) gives 186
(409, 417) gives 167.9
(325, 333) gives 180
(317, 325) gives 156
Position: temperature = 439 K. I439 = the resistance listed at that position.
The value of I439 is 164.7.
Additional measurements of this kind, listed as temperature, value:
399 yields 172.2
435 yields 164.6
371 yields 193.4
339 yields 179.1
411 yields 173.8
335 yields 183.7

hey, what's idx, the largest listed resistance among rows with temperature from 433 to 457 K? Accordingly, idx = 177.8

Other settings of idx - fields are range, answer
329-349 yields 184.7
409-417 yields 173.8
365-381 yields 193.4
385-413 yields 192.7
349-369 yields 201.2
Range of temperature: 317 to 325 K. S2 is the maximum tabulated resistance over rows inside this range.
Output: 192.6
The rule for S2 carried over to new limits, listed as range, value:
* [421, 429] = 174.5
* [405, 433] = 180.3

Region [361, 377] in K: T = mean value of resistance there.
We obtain 187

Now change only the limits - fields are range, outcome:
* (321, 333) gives 184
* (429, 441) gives 162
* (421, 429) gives 172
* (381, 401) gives 183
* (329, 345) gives 182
